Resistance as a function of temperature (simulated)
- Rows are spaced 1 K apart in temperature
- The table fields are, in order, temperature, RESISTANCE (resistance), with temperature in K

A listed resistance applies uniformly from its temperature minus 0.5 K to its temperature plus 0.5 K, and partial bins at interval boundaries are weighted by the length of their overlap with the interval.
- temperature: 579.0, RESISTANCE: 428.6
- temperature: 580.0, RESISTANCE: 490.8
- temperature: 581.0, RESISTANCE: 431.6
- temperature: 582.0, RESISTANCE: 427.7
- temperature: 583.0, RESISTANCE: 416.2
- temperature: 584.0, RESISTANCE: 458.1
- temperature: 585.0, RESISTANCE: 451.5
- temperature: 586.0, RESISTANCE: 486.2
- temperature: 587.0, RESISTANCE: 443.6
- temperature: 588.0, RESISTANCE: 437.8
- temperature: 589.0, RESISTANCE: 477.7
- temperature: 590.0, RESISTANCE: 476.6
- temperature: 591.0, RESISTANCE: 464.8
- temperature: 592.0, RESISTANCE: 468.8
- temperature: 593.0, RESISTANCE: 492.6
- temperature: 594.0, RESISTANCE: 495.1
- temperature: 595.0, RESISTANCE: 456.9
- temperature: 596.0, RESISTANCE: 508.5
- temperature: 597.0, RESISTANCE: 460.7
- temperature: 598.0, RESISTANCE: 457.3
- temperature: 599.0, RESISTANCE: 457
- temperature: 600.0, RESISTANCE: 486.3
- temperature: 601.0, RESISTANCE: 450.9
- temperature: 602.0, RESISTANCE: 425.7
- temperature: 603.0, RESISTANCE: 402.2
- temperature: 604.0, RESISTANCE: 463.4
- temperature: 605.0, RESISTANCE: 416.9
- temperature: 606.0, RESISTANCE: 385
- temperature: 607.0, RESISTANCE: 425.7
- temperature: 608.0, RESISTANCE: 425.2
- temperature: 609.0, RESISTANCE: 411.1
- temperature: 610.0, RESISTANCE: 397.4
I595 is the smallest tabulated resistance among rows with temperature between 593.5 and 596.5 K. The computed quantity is 456.9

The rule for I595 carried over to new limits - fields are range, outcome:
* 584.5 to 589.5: 437.8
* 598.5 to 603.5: 402.2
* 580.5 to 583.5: 416.2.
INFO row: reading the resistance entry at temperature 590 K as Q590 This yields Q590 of 476.6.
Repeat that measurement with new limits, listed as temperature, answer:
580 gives 490.8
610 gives 397.4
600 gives 486.3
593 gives 492.6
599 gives 457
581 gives 431.6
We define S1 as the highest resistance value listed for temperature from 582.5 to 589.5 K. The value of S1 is 486.2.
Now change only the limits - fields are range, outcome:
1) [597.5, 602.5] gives 486.3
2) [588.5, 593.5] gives 492.6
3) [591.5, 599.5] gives 508.5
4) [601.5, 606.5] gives 463.4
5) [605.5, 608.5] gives 425.7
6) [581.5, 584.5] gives 458.1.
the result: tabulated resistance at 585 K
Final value 451.5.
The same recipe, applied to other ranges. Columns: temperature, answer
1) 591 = 464.8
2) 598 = 457.3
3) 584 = 458.1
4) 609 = 411.1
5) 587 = 443.6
